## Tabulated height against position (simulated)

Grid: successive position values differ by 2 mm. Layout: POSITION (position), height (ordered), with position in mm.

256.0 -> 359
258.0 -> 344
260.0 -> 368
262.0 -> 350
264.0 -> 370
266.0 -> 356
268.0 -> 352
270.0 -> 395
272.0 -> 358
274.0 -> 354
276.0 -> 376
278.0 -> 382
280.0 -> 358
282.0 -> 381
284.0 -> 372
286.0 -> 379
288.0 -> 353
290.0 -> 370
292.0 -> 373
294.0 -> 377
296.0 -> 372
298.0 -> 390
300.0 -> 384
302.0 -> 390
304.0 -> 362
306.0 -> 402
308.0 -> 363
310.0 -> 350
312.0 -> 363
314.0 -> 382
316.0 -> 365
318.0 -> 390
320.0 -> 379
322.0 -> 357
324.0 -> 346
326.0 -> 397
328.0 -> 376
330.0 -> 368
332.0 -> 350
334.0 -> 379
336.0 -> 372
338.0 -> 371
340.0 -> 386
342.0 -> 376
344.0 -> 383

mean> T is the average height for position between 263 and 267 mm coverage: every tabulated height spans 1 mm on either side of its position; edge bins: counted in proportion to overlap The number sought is 363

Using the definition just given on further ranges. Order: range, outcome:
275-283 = 374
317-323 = 375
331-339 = 368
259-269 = 359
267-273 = 368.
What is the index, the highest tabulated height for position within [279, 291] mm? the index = 381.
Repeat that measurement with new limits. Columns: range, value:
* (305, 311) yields 402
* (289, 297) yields 377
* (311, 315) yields 382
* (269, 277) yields 395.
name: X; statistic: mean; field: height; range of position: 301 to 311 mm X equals 373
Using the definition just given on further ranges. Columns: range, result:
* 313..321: 379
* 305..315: 372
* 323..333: 367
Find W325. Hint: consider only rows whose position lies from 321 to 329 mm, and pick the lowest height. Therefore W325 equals 346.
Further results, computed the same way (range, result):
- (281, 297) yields 353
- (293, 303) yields 372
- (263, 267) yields 356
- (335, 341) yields 371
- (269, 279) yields 354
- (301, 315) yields 350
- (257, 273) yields 344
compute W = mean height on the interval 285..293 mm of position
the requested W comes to 369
